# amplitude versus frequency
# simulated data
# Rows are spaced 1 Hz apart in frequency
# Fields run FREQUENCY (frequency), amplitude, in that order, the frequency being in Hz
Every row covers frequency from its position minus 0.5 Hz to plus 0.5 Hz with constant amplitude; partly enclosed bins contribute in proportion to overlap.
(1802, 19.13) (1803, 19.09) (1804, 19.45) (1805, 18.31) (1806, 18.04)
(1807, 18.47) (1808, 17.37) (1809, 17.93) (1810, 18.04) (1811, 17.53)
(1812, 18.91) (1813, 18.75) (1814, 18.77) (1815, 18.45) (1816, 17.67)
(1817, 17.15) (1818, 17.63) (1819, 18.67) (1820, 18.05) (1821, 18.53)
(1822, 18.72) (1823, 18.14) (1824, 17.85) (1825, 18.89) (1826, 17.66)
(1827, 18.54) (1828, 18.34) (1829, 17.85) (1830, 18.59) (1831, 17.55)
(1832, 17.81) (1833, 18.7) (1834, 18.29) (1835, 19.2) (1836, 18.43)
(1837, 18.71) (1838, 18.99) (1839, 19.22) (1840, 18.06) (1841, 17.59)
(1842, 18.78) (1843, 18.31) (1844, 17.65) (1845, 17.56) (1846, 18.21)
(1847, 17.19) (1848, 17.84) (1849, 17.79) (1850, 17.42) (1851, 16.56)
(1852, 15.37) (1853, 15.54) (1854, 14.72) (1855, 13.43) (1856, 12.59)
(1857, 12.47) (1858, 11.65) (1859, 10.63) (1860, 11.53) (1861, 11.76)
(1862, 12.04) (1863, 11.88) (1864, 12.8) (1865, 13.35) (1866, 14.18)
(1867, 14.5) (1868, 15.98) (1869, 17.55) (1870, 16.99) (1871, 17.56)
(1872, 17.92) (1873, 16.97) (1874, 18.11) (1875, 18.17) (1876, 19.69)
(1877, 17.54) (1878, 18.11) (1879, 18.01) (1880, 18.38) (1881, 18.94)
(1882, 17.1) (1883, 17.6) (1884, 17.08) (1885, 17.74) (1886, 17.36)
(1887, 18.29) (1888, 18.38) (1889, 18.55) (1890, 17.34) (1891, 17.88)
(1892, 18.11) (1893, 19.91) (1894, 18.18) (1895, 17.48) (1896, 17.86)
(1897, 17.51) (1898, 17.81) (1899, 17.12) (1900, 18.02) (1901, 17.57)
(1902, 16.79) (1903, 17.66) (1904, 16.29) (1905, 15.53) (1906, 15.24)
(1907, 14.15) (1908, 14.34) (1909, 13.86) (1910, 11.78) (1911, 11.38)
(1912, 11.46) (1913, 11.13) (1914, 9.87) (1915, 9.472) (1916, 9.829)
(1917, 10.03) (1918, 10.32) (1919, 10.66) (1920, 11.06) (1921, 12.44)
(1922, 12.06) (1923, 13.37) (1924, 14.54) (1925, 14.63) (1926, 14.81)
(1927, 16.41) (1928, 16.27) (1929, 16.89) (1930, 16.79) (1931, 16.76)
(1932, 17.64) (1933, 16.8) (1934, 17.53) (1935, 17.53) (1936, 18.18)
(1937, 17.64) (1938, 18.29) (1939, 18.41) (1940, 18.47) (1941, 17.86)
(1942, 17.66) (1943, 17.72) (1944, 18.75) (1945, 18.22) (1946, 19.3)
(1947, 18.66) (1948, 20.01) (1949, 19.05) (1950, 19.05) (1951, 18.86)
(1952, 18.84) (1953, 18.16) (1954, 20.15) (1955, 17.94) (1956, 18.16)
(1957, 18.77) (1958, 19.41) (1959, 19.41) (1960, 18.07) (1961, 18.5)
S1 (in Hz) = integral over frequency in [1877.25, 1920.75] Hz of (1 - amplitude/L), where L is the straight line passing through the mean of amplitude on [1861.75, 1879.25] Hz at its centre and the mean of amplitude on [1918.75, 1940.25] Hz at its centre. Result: 1.2 Hz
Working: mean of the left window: 16.2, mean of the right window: 15.8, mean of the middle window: 15.6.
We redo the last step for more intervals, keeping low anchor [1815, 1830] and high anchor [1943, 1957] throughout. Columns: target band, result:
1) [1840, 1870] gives 5.2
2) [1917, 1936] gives 4.0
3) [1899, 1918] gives 5.1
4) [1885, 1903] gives 0.6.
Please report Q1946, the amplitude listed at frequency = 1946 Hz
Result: 19.3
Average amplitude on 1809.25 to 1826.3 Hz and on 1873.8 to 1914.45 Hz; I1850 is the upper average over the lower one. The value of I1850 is 0.9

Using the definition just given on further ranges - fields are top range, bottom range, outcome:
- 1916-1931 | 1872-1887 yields 0.76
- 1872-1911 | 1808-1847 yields 0.94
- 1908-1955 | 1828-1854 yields 0.88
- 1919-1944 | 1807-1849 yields 0.89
